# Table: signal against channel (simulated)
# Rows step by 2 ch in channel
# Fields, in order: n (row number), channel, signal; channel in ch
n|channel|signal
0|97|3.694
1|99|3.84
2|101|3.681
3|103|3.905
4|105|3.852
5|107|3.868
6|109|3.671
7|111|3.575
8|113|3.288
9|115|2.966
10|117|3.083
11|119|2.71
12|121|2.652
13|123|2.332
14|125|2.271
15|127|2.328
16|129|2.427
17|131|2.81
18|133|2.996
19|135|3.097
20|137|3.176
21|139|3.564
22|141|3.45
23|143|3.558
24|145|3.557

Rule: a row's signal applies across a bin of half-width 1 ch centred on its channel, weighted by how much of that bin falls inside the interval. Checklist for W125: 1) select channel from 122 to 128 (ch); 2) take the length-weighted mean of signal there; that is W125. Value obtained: 2.31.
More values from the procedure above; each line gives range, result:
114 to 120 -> 2.92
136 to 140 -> 3.37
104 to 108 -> 3.86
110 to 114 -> 3.43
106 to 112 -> 3.7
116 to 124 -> 2.69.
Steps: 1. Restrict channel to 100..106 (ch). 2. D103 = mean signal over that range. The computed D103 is 3.81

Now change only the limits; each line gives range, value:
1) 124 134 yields 2.57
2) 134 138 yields 3.14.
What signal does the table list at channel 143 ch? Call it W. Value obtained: 3.558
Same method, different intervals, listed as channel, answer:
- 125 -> 2.271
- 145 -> 3.557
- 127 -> 2.328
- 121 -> 2.652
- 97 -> 3.694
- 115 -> 2.966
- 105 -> 3.852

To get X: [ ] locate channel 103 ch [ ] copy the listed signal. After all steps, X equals 3.905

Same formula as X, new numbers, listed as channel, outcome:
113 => 3.288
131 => 2.81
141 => 3.45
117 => 3.083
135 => 3.097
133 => 2.996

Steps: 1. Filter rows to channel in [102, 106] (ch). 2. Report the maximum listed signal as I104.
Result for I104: 3.905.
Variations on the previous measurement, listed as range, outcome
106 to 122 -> 3.868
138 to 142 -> 3.564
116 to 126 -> 3.083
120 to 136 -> 3.097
